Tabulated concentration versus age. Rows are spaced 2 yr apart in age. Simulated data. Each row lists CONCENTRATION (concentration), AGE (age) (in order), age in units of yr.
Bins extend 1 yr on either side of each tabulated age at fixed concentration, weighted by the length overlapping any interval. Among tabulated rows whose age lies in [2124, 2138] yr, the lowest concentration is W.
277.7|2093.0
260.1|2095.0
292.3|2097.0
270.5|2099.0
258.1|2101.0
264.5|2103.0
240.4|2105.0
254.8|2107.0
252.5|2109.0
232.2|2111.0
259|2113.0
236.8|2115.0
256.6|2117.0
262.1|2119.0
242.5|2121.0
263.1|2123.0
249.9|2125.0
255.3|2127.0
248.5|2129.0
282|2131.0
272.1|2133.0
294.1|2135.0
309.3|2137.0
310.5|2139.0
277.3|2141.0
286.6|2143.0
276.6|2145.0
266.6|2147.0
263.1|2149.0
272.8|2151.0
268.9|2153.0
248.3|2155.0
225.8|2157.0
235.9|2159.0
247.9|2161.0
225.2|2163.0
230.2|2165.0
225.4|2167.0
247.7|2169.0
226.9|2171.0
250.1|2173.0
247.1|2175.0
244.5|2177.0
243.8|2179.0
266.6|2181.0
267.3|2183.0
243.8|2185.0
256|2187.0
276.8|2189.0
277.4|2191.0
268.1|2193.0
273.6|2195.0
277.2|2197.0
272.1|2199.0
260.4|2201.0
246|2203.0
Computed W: 248.5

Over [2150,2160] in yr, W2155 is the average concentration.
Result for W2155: 250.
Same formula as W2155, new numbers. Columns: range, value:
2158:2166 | 235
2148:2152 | 268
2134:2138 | 302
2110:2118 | 246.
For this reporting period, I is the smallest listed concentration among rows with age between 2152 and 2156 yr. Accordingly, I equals 248.3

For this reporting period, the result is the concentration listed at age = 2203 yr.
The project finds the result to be 246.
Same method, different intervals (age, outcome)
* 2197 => 277.2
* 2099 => 270.5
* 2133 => 272.1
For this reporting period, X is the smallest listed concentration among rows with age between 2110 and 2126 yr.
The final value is 232.2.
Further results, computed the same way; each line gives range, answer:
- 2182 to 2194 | 243.8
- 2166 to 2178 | 225.4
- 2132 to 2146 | 272.1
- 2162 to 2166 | 225.2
